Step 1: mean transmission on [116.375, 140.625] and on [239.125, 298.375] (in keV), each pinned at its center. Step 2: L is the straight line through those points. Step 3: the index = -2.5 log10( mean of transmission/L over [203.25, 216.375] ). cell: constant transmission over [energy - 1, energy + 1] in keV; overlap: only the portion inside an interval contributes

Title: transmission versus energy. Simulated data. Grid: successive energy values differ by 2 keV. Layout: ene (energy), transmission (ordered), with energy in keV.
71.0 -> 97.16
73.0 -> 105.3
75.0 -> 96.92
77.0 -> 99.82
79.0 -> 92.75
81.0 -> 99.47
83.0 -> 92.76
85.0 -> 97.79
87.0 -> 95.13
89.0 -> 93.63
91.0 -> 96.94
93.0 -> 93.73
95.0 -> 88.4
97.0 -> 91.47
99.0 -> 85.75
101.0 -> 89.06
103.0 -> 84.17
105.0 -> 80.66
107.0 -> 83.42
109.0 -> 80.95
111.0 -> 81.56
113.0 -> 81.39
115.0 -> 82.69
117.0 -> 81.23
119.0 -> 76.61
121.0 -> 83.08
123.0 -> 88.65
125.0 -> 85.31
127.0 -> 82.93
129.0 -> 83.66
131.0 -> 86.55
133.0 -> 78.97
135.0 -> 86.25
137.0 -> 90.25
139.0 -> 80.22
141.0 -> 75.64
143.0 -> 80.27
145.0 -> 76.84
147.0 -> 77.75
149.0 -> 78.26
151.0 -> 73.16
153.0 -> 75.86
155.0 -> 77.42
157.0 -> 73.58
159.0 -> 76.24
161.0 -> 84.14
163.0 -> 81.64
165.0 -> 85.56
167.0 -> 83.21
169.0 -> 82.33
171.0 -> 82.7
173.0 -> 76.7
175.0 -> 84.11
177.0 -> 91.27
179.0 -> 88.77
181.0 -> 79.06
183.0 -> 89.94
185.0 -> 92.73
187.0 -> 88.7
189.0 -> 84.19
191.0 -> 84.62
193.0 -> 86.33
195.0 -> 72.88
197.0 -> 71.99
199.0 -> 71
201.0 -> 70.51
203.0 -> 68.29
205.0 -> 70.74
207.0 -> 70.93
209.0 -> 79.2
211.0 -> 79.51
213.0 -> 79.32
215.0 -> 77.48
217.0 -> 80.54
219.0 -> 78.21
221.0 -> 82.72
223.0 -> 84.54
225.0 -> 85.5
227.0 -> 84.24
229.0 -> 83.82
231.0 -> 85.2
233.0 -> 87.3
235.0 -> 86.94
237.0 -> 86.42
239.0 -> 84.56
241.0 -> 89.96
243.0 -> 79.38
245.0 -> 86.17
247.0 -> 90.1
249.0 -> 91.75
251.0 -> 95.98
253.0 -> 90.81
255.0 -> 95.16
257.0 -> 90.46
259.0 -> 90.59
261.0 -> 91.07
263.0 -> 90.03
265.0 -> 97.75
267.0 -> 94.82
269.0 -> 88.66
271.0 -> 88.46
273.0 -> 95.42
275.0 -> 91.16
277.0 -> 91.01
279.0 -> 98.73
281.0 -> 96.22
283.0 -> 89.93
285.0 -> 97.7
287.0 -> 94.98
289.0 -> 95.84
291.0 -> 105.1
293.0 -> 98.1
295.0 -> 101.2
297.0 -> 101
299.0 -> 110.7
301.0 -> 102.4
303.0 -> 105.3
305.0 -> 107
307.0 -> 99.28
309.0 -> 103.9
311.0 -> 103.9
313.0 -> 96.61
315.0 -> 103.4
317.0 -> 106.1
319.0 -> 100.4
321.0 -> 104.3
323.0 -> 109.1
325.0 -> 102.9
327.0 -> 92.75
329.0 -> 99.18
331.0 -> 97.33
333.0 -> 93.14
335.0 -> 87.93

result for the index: 0.18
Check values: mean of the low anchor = 83.5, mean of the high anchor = 93.3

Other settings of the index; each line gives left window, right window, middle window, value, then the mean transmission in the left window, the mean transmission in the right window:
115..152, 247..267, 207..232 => 0.10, 81.5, 92.6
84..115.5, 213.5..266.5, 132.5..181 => 0.09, 88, 87.2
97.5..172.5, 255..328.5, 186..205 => 0.14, 81.6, 98.2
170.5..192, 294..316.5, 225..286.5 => 0.07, 85.8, 103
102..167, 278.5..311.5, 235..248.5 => 0.09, 81.1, 101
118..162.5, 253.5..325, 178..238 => 0.10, 80.5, 98.2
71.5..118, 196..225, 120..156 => 0.05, 90.3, 76.4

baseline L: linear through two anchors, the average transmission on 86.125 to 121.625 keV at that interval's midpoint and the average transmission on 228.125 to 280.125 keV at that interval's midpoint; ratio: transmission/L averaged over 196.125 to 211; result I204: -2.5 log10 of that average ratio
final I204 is 0.22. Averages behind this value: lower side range 86.1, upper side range 90.1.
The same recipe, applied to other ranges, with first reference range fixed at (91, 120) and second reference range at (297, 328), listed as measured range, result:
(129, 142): 0.06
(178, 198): 0.10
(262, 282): 0.07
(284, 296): 0.03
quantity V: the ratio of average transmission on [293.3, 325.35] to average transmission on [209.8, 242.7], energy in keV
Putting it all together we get 1.2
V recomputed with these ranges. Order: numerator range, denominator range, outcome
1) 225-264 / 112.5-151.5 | 1.08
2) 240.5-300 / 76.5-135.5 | 1.08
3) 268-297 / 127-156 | 1.19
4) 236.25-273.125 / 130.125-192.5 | 1.10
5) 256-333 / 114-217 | 1.22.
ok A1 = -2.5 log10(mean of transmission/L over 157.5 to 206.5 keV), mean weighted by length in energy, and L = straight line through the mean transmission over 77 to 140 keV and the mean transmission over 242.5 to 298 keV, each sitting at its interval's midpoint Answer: 0.12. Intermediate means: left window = 87.2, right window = 93.6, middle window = 81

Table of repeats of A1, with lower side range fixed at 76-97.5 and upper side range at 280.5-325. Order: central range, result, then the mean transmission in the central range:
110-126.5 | 0.16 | 82.6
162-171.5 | 0.17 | 83.1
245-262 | 0.09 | 91.6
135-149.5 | 0.20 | 80.4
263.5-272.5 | 0.09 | 92.5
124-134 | 0.15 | 83.5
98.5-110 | 0.14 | 83.9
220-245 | 0.17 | 85.1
